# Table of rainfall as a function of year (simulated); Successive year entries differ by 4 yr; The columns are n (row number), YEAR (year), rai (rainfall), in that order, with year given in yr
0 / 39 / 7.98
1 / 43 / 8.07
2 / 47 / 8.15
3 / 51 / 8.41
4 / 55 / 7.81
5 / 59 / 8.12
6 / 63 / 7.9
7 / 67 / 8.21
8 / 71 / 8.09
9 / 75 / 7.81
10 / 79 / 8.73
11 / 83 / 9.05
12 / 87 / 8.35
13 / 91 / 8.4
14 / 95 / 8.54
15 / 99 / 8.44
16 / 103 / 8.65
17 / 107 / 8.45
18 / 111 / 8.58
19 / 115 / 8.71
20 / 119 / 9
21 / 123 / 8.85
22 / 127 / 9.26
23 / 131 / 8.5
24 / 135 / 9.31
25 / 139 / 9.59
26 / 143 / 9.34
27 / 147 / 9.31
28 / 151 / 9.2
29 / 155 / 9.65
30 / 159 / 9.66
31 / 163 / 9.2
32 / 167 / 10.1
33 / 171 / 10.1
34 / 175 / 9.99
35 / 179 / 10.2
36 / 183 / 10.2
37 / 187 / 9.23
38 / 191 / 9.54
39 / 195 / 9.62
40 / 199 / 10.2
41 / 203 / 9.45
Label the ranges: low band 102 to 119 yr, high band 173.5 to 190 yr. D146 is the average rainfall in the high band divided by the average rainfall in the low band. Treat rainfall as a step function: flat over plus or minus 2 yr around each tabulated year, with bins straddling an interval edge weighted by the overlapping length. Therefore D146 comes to 1.1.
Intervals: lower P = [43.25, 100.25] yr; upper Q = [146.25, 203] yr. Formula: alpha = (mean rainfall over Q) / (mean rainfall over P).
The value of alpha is 1.18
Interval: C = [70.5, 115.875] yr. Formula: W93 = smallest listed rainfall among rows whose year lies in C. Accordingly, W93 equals 7.81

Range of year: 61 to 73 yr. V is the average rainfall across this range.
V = 8.07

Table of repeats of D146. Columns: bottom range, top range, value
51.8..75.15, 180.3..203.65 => 1.21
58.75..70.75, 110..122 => 1.09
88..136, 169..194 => 1.13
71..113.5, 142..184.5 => 1.15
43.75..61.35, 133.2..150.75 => 1.15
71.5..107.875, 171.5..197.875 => 1.16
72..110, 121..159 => 1.09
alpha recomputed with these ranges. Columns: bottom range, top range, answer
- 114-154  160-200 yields 1.08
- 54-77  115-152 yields 1.14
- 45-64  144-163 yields 1.17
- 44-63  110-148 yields 1.12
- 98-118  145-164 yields 1.10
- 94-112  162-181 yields 1.17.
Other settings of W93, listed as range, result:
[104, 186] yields 8.45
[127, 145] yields 8.5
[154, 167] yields 9.2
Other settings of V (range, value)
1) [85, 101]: 8.43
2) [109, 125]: 8.79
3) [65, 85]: 8.38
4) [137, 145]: 9.46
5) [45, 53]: 8.28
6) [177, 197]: 9.76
